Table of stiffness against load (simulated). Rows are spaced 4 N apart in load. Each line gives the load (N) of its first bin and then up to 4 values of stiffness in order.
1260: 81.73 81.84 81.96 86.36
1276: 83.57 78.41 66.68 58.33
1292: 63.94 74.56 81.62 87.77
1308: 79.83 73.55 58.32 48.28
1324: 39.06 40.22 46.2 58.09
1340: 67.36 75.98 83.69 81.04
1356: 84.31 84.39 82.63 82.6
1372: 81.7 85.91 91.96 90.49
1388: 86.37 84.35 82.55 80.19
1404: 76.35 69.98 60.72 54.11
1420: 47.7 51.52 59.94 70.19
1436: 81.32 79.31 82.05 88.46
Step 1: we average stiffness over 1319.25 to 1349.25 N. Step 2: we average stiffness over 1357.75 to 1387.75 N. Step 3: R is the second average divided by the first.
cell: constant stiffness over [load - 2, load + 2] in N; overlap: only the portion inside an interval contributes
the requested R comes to 1.50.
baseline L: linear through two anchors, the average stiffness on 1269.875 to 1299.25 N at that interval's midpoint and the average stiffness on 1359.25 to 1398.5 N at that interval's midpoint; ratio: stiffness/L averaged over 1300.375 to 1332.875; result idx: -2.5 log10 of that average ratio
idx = 0.26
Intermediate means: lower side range 73.5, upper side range 85.3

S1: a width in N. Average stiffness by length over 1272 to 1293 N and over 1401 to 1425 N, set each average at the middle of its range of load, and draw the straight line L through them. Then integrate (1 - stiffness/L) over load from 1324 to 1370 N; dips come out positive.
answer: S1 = -2.5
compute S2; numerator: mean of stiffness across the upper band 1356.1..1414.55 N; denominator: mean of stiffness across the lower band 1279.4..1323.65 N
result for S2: 1.2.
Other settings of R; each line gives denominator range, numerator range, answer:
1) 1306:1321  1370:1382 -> 1.31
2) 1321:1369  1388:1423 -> 1.03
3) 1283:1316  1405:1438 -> 0.86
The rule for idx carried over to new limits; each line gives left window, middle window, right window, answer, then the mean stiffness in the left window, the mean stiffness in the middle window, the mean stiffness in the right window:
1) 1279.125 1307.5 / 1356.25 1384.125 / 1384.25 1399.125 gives -0.04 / 73.2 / 85.3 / 84.8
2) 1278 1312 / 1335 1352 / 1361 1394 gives 0.11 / 73.9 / 73.2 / 85.7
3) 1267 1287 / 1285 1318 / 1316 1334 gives -0.19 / 78.2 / 72.1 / 45.1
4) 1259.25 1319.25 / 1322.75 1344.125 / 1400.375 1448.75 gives 0.34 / 75.2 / 53.1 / 68.3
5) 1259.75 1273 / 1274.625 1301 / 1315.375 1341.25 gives -0.01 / 82.9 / 71.8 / 50.2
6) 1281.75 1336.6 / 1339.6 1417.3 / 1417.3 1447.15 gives -0.21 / 62.8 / 79.8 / 67.9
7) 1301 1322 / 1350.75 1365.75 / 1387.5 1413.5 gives -0.13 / 70.1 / 83.2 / 77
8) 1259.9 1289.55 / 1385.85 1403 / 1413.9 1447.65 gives -0.20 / 77.4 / 83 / 66.9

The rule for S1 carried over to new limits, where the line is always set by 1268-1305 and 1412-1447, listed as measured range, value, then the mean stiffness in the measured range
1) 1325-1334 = 3.7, 42.7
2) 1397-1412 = -1.4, 74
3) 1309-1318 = 0.8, 67.5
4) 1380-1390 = -2.9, 89.1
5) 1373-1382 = -2.4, 88.1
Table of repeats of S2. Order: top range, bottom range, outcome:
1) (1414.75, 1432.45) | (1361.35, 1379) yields 0.66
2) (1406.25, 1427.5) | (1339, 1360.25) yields 0.71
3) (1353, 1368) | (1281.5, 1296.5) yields 1.28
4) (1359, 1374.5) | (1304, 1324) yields 1.28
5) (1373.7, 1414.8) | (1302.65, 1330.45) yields 1.34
